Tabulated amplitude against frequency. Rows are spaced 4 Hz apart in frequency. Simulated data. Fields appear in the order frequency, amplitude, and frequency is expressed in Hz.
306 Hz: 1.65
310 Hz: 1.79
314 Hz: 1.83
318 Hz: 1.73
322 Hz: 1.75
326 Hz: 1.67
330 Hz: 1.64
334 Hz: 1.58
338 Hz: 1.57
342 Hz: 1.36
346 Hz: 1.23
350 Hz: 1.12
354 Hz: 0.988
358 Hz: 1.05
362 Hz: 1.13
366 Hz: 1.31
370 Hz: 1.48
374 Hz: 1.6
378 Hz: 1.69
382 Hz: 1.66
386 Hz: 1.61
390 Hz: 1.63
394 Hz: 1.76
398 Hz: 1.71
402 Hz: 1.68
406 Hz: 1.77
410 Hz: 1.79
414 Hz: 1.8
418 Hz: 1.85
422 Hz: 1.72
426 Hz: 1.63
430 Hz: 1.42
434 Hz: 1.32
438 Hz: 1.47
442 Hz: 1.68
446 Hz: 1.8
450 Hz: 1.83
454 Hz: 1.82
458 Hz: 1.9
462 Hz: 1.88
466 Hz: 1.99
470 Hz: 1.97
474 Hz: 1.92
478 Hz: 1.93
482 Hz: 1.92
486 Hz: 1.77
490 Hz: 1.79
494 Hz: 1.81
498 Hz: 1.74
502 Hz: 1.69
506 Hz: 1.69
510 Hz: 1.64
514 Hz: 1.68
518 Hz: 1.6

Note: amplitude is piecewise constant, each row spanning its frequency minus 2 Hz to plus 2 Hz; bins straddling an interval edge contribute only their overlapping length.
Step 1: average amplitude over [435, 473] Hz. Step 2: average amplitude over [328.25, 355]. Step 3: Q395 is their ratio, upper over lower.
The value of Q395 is 1.3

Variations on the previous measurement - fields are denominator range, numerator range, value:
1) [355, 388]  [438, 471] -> 1.28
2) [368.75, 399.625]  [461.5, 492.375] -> 1.15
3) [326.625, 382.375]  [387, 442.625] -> 1.20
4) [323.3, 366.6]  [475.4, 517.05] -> 1.32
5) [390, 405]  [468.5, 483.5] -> 1.13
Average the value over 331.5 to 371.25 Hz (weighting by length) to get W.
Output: 1.28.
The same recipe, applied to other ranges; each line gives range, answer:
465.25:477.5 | 1.95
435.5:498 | 1.82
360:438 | 1.6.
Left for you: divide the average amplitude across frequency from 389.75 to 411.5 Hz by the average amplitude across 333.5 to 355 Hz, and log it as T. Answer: 1.33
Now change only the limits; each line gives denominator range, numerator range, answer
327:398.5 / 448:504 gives 1.28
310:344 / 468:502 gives 1.12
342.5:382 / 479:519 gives 1.33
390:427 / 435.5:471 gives 1.04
